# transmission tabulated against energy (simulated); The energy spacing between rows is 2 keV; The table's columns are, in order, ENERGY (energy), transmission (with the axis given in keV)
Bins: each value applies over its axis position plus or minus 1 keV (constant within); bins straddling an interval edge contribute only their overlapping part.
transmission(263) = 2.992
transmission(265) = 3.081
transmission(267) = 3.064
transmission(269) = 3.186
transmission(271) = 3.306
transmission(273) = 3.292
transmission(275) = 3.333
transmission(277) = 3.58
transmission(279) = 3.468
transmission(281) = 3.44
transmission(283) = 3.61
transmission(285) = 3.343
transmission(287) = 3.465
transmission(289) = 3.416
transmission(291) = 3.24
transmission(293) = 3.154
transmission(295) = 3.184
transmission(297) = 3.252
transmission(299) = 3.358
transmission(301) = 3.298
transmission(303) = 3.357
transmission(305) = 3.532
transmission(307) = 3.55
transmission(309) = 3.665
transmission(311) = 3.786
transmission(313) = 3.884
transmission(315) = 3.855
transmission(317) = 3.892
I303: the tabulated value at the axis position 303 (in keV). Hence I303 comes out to 3.357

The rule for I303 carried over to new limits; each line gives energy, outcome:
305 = 3.532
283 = 3.61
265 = 3.081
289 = 3.416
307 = 3.55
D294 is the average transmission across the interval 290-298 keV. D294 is 3.21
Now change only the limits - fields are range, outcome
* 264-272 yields 3.16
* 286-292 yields 3.37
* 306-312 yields 3.67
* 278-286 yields 3.47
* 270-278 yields 3.38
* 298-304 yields 3.34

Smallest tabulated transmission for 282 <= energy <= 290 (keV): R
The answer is 3.343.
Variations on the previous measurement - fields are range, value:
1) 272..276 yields 3.292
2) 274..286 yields 3.333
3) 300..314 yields 3.298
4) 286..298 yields 3.154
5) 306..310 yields 3.55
